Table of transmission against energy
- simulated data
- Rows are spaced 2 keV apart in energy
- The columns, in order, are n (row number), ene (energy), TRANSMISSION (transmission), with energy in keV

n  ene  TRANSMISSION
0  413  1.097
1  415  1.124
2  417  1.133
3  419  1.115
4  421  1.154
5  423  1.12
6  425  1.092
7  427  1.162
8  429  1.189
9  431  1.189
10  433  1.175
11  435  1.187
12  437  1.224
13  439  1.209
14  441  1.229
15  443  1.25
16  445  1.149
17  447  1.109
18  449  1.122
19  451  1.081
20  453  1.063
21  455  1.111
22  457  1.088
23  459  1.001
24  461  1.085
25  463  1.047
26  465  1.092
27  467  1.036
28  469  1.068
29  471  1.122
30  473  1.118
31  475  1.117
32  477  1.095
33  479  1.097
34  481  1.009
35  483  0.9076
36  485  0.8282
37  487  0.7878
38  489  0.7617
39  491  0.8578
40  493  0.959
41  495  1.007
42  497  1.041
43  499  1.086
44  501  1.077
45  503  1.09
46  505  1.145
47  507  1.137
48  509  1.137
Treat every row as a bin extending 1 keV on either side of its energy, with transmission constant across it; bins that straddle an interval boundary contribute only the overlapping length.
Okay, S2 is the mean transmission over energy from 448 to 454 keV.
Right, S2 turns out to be 1.09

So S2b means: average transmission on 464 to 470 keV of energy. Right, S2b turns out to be 1.07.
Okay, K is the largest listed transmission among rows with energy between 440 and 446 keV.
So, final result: 1.25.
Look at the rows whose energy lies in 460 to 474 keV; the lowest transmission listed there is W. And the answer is 1.036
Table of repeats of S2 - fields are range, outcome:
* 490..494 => 0.908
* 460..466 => 1.07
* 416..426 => 1.12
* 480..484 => 0.958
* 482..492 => 0.829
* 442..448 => 1.17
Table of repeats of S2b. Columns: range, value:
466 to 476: 1.09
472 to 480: 1.11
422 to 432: 1.15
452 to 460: 1.07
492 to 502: 1.03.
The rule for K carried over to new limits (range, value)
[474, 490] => 1.117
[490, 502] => 1.086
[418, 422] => 1.154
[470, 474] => 1.122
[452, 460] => 1.111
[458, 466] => 1.092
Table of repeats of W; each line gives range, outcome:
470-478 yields 1.095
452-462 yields 1.001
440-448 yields 1.109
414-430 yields 1.092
